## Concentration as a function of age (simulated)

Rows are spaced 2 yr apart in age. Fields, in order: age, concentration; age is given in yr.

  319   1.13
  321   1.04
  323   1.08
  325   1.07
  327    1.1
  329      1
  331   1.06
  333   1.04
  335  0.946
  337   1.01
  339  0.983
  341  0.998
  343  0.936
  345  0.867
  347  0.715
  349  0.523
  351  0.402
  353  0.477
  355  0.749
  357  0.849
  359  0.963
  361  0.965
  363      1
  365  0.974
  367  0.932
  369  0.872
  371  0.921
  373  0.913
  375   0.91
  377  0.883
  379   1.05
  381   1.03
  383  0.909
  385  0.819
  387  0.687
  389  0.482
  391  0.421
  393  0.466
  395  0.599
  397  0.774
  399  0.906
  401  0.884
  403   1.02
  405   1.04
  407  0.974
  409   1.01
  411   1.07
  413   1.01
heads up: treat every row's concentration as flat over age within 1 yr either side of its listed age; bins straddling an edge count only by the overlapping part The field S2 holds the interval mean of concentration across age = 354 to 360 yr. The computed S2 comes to 0.854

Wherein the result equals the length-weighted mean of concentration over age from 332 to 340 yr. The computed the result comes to 0.995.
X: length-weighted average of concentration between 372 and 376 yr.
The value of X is 0.911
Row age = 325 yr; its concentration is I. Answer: 1.07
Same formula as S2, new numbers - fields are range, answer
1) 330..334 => 1.05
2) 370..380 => 0.935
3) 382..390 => 0.724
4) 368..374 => 0.902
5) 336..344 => 0.982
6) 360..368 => 0.968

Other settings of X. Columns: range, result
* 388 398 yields 0.548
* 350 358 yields 0.619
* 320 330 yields 1.06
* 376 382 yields 0.988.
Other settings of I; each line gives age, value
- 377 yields 0.883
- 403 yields 1.02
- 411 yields 1.07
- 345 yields 0.867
